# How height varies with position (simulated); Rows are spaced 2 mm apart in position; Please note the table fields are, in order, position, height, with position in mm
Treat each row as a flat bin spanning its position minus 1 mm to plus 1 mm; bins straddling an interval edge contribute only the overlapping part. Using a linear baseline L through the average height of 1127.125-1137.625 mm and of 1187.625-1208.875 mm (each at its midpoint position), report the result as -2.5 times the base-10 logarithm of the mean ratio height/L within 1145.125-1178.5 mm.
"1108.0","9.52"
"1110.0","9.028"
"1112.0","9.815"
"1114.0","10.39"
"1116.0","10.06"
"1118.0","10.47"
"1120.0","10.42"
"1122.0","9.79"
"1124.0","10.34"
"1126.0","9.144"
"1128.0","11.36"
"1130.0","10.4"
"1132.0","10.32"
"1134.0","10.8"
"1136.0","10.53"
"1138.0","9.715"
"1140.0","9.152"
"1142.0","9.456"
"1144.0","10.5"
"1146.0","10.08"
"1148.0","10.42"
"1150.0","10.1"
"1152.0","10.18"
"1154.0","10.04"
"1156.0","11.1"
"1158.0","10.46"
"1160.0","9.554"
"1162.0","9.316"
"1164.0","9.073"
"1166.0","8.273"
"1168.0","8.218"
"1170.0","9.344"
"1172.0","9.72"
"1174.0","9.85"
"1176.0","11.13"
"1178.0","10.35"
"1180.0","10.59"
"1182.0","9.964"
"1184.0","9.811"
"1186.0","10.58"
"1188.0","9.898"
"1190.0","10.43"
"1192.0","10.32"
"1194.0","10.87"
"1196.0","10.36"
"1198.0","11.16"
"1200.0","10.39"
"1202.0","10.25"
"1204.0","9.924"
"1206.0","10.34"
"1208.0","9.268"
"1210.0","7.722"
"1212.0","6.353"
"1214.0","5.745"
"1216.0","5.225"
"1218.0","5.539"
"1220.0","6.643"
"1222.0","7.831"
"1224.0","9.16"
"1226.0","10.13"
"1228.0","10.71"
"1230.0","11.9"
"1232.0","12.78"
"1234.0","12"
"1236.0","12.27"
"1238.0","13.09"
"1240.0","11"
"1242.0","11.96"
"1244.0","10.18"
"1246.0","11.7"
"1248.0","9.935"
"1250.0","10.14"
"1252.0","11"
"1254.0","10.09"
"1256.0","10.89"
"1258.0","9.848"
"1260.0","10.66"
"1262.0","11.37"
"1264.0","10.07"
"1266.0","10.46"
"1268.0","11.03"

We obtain 0.070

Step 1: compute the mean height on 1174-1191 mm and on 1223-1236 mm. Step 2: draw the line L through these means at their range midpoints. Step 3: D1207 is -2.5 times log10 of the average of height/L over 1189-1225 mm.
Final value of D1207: 0.22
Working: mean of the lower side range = 10.3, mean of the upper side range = 11.2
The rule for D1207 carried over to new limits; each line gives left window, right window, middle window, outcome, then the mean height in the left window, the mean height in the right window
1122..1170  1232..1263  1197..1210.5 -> 0.070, 9.92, 11.1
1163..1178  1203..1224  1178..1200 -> -0.205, 9.44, 7.54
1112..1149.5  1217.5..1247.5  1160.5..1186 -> 0.071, 10.2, 10.5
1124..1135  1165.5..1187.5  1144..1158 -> -0.021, 10.4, 9.84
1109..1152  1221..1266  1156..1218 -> 0.112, 10.1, 10.8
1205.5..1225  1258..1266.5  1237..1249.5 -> -0.217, 7.31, 10.6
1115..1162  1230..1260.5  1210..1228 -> 0.439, 10.2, 11.2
